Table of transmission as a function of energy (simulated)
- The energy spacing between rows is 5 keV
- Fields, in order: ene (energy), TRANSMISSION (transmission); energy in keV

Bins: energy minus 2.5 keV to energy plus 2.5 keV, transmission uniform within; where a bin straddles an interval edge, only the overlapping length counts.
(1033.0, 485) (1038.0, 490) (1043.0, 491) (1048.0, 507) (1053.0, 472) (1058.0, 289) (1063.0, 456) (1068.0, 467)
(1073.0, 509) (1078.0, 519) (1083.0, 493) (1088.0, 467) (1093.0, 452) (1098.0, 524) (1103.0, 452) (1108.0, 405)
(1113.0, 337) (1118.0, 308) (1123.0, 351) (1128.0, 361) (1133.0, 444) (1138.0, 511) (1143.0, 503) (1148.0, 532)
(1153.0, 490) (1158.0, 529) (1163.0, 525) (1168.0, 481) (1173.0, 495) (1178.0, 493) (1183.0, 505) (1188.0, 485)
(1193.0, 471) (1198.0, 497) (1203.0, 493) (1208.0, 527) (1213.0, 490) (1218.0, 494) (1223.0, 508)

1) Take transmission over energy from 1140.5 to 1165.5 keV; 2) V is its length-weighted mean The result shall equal 516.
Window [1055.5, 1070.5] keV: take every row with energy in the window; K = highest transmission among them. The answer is 467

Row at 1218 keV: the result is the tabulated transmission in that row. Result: 494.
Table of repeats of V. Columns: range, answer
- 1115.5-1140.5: 395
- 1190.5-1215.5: 496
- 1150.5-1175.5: 504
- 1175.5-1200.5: 490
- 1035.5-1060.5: 450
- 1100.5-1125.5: 371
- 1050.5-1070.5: 421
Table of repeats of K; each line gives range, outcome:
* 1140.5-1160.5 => 532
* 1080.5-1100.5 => 524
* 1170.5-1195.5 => 505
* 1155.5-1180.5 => 529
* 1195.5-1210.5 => 527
